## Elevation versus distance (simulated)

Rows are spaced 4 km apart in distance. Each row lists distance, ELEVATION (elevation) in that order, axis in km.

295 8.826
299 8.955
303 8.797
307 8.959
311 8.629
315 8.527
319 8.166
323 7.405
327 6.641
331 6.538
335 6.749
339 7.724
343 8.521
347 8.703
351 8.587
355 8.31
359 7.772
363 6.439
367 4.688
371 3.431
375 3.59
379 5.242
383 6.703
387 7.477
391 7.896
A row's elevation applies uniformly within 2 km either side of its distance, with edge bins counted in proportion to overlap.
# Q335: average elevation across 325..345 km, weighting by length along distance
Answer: 7.23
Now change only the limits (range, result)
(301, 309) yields 8.88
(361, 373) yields 4.85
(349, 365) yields 7.78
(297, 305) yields 8.88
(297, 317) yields 8.77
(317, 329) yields 7.4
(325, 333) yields 6.59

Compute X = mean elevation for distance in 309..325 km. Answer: 8.18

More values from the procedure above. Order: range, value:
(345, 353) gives 8.64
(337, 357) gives 8.37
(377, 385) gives 5.97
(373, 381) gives 4.42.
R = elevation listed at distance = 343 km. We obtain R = 8.521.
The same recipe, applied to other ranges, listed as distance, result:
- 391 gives 7.896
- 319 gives 8.166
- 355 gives 8.31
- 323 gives 7.405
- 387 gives 7.477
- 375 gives 3.59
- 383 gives 6.703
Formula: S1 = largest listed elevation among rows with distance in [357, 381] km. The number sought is 7.772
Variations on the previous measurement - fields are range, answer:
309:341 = 8.629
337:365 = 8.703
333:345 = 8.521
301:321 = 8.959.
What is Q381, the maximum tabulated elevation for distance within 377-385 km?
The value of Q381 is 6.703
